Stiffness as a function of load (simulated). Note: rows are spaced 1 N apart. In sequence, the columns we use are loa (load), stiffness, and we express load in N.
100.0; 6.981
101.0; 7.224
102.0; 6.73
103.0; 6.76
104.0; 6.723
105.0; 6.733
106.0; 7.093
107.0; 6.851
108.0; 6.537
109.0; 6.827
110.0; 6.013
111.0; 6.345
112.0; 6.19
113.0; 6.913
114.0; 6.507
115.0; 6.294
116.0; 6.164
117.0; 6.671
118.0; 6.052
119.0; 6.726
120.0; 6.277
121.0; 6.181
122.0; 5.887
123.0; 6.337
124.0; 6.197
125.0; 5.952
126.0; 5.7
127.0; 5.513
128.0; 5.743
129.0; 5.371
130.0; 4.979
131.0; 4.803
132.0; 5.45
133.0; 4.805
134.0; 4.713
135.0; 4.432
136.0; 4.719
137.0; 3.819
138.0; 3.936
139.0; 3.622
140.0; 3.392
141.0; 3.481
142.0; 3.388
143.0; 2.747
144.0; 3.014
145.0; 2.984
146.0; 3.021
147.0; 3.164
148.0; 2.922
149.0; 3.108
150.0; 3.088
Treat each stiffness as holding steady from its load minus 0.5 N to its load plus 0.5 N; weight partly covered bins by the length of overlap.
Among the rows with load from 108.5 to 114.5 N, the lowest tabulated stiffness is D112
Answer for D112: 6.013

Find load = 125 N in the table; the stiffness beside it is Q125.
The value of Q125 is 5.952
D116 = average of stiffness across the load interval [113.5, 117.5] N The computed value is 6.41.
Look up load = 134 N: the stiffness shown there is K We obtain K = 4.713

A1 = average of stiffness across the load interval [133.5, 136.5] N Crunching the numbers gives 4.62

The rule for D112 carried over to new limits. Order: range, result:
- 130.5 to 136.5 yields 4.432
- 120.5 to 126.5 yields 5.7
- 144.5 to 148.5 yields 2.922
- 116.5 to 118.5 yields 6.052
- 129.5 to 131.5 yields 4.803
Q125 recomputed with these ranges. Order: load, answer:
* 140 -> 3.392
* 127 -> 5.513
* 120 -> 6.277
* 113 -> 6.913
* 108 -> 6.537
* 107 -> 6.851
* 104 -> 6.723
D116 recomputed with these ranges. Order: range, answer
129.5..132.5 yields 5.08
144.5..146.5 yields 3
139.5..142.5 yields 3.42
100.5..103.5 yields 6.9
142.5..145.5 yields 2.91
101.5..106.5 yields 6.81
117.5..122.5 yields 6.22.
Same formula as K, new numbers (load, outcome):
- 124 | 6.197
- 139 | 3.622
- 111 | 6.345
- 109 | 6.827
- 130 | 4.979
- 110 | 6.013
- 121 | 6.181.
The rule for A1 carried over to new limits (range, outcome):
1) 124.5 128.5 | 5.73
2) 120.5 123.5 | 6.14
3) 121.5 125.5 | 6.09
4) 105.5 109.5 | 6.83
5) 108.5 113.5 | 6.46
